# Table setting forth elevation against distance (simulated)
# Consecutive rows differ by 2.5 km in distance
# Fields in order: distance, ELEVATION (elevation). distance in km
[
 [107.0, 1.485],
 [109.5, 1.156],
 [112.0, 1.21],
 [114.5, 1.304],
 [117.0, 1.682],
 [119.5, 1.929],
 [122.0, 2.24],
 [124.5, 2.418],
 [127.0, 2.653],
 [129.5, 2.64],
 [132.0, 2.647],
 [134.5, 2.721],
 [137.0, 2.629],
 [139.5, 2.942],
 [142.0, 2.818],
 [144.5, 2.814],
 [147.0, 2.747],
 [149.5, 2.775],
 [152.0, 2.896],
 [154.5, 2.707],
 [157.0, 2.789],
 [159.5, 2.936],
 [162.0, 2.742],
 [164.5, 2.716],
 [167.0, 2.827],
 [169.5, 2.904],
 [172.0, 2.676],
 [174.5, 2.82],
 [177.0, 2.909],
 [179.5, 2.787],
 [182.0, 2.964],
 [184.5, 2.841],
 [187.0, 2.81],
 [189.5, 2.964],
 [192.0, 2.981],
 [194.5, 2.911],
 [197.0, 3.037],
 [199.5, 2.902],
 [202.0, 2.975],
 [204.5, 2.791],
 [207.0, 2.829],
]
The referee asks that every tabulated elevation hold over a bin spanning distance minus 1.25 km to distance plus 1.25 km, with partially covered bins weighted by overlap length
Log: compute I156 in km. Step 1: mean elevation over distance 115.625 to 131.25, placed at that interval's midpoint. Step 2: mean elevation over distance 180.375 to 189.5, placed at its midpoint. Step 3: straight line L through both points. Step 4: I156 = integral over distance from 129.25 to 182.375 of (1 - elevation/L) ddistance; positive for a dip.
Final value -4.3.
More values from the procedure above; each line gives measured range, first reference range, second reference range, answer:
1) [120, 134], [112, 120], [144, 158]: -4.1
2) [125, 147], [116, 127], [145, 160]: -2.5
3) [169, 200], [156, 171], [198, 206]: -0.3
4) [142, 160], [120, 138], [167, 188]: -0.9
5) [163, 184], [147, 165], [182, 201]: 0.2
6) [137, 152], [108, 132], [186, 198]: -3.4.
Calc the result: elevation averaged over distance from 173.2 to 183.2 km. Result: 2.87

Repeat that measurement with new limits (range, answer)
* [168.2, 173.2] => 2.79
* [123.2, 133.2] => 2.59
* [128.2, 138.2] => 2.66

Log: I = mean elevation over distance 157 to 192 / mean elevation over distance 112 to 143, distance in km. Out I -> 1.2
